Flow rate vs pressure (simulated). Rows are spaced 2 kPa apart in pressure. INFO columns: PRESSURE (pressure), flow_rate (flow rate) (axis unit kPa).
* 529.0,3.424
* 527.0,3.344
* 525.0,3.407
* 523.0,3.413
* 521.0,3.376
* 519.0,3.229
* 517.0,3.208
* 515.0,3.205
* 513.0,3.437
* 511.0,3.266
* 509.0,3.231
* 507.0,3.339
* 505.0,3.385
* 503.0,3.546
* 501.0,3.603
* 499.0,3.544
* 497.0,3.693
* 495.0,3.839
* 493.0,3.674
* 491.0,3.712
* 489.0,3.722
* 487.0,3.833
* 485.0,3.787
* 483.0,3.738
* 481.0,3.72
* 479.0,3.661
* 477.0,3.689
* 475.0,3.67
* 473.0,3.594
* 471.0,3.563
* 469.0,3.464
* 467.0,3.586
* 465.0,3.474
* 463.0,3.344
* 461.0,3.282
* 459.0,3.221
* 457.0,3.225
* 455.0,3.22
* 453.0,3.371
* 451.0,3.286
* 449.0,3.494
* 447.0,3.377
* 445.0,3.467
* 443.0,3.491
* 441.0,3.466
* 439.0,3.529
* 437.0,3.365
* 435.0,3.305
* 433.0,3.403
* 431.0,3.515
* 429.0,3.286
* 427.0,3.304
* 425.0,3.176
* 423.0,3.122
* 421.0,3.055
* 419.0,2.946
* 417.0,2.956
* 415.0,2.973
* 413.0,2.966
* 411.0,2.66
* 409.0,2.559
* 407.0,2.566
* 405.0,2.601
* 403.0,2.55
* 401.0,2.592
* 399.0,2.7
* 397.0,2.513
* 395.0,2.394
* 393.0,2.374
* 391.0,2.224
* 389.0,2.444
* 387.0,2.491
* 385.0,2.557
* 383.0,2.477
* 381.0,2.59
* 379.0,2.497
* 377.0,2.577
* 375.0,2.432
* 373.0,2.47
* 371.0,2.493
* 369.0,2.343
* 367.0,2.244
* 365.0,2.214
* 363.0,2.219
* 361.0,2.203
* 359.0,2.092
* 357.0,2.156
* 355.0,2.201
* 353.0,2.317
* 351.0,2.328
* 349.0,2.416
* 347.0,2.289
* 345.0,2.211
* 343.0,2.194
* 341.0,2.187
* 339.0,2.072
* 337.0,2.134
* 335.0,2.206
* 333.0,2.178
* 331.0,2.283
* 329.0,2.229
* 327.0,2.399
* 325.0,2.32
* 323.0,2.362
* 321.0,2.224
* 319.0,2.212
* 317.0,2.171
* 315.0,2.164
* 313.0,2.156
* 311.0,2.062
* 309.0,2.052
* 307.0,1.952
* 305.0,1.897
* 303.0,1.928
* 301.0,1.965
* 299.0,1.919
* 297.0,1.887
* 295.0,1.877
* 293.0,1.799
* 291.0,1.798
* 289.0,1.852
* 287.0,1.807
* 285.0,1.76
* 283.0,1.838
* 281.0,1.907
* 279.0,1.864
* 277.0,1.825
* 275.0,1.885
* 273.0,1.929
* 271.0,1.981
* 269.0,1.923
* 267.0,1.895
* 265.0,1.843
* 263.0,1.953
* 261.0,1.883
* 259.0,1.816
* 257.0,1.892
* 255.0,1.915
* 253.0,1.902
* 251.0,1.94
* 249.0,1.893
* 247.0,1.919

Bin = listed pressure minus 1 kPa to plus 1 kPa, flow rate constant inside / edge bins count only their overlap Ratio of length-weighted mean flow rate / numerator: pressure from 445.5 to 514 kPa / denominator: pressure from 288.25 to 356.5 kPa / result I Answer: 1.7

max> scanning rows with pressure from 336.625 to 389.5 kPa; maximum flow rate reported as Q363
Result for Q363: 2.59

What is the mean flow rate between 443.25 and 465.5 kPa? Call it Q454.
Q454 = 3.34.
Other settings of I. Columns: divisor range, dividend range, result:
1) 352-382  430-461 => 1.45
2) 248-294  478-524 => 1.88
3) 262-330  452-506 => 1.79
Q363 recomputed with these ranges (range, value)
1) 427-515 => 3.839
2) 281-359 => 2.416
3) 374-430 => 3.304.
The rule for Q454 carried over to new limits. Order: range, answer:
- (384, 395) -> 2.42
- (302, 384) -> 2.25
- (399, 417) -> 2.7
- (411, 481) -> 3.34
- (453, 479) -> 3.45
